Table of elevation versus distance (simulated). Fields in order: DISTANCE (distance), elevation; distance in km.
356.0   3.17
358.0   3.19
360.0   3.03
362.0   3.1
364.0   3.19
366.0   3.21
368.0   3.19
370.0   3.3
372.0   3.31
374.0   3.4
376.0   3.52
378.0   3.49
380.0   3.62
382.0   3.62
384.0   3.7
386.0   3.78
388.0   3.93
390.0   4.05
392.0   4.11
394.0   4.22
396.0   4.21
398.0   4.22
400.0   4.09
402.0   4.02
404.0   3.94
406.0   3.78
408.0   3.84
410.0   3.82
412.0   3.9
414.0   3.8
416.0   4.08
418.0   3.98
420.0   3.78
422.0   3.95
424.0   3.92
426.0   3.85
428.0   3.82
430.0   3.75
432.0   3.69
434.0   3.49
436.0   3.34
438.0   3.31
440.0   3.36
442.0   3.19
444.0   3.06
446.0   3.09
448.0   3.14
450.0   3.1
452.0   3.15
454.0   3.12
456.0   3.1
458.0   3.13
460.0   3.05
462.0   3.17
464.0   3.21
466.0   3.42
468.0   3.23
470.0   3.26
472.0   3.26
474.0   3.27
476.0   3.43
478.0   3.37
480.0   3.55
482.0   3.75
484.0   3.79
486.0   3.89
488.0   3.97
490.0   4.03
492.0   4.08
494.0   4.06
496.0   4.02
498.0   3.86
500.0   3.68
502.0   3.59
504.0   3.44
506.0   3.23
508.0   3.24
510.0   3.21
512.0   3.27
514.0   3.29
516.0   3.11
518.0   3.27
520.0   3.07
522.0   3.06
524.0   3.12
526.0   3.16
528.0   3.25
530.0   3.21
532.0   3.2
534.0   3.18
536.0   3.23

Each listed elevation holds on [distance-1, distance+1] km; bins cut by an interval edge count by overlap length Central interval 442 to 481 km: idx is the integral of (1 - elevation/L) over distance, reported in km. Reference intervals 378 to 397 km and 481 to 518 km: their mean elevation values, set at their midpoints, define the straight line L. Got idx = 5.3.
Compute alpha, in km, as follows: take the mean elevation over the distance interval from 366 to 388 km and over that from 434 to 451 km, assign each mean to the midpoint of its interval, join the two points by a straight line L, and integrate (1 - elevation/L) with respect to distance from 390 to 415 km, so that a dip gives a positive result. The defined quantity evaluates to -4.48 km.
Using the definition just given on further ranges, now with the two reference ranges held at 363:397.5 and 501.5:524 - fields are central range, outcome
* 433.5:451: 1.18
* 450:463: 1.12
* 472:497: -3.18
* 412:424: -1.31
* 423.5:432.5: -0.79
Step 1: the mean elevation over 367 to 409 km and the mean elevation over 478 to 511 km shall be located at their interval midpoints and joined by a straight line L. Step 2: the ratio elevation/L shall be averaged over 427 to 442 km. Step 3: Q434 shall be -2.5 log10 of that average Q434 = 0.069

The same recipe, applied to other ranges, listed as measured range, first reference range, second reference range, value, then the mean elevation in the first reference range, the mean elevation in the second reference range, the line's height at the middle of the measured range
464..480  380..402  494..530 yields 0.07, 3.98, 3.36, 3.56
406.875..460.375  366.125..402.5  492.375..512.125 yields 0.05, 3.75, 3.59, 3.68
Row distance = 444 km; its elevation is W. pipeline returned 3.06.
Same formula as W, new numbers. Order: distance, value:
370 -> 3.3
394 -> 4.22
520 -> 3.07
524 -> 3.12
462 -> 3.17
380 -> 3.62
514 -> 3.29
